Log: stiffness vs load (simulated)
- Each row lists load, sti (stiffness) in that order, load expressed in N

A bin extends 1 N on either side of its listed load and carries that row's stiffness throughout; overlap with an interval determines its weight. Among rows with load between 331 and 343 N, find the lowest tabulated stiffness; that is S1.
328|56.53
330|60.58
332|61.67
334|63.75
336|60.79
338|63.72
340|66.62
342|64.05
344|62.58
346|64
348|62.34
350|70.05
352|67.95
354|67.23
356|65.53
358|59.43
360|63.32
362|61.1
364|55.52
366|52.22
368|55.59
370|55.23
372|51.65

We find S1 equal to 60.79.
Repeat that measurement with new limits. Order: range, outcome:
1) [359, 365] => 55.52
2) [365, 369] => 52.22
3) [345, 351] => 62.34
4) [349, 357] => 65.53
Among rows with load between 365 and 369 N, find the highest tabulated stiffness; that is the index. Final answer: 55.59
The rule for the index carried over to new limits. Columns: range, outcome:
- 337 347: 66.62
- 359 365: 63.32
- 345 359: 70.05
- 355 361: 65.53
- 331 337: 63.75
